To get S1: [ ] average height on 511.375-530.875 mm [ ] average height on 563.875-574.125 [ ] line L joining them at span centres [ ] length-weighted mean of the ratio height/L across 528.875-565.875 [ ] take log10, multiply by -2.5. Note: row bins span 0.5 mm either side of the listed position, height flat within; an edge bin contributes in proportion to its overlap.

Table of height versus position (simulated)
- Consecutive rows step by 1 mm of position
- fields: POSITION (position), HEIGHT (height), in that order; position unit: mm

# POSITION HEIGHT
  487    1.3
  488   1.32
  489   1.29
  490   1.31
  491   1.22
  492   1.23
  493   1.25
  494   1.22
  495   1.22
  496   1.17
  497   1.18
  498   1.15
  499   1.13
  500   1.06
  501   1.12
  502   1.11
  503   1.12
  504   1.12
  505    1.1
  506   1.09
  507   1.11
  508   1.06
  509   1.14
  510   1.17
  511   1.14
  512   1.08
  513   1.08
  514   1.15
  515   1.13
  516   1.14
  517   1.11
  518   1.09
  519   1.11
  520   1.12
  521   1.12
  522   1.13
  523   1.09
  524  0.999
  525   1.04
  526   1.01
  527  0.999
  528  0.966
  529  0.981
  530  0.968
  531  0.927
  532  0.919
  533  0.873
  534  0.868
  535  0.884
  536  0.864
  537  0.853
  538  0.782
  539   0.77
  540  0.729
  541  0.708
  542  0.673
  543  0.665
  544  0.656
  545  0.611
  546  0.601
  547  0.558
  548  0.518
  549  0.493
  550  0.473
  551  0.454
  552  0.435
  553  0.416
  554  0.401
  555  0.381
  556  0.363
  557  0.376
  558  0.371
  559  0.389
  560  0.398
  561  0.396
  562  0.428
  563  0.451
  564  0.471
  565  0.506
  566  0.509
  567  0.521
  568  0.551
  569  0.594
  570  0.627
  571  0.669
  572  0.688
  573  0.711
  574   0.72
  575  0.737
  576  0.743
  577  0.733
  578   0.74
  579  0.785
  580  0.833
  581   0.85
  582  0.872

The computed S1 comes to 0.337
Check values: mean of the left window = 1.07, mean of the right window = 0.597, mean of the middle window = 0.606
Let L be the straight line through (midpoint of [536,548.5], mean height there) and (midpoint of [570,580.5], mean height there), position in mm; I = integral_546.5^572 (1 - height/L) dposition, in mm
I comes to 8.4 mm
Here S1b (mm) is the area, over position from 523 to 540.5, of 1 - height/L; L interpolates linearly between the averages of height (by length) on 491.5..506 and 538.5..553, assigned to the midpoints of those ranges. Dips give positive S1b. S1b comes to -3.6 mm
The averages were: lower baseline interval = 1.15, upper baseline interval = 0.59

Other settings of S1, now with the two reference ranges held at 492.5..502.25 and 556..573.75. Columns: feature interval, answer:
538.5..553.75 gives 0.20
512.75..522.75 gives -0.16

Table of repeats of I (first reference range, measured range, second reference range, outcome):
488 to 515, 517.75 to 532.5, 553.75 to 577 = -1.67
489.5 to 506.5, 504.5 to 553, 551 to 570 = -4.64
